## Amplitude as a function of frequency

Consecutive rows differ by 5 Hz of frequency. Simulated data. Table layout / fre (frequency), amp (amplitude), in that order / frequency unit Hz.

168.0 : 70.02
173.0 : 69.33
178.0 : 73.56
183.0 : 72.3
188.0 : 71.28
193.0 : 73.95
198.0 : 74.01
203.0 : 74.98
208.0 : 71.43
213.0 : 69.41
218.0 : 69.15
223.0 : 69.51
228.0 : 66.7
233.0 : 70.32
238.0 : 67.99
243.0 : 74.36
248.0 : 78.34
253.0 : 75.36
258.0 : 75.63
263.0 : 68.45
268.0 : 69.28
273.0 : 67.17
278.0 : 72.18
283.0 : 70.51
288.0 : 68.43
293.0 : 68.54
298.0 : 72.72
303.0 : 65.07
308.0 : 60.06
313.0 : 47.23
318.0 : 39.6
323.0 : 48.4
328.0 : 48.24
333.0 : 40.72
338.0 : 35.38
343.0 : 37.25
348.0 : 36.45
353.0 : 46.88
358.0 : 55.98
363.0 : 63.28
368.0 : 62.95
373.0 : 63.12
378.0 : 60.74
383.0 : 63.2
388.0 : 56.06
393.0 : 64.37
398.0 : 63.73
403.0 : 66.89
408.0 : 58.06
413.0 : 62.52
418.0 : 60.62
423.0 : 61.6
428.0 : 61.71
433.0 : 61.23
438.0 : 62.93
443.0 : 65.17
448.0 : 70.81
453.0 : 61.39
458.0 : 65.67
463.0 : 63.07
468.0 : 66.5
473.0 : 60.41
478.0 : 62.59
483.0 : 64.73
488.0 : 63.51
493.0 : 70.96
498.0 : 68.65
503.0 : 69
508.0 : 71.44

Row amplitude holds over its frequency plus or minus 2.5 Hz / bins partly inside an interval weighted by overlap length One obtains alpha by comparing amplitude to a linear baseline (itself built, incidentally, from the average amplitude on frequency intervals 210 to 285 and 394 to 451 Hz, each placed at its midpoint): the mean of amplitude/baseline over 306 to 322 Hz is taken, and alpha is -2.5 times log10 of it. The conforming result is 0.366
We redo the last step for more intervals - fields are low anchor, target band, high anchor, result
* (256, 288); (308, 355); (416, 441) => 0.48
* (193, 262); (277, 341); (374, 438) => 0.20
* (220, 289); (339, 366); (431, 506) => 0.39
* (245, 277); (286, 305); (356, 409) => 0.01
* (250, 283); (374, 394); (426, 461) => 0.10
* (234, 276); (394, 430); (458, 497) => 0.08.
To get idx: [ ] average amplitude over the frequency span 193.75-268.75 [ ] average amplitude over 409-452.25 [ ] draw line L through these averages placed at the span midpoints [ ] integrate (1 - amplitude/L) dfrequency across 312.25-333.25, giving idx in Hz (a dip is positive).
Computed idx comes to 7.03 Hz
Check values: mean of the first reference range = 71.8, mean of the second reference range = 63.1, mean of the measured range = 45.1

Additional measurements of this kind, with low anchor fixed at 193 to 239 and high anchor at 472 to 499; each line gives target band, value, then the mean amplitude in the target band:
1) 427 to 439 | 0.8 Hz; 61.9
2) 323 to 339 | 5.9 Hz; 43.1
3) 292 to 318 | 3.3 Hz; 60.2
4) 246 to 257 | -1.0 Hz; 76.6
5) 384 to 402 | 1.4 Hz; 62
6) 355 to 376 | 2.1 Hz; 61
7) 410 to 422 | 0.9 Hz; 61.4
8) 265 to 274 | 0.2 Hz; 68.4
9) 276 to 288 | -0.2 Hz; 70.7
